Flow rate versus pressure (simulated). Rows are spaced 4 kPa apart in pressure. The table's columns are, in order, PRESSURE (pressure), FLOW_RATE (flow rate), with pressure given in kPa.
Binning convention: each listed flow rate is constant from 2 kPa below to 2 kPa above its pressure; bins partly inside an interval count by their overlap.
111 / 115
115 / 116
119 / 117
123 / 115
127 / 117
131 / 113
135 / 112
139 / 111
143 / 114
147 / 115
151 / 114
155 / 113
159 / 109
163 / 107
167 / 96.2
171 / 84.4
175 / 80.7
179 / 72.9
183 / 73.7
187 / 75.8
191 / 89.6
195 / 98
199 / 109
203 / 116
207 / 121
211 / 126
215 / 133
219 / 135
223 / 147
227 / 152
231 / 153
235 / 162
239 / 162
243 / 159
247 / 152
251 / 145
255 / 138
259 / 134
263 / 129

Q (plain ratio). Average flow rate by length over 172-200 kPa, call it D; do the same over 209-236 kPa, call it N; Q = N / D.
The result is 1.69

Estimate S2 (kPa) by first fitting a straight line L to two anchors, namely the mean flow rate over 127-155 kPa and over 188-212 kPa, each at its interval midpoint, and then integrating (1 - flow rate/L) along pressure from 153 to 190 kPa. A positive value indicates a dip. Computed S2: 6.8 kPa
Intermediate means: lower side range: 113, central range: 90.3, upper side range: 108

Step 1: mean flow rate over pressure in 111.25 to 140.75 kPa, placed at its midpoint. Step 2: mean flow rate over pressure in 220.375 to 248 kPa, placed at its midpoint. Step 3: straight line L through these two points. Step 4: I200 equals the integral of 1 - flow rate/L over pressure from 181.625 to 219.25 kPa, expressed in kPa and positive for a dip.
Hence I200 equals 9.5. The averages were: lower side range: 114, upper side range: 155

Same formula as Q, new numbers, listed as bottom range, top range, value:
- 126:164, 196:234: 1.18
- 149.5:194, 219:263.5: 1.61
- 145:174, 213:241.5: 1.43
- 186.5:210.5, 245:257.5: 1.38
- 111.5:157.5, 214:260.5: 1.30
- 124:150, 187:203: 0.86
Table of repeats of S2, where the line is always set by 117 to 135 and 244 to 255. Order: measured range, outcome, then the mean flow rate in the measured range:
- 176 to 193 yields 6.8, 78.2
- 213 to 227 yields 0.0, 140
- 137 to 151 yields 0.8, 113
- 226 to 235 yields -0.8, 155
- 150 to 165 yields 1.6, 111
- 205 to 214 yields 0.8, 125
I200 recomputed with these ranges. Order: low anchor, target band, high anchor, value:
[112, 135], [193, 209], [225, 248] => 3.7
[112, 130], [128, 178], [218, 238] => 8.2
